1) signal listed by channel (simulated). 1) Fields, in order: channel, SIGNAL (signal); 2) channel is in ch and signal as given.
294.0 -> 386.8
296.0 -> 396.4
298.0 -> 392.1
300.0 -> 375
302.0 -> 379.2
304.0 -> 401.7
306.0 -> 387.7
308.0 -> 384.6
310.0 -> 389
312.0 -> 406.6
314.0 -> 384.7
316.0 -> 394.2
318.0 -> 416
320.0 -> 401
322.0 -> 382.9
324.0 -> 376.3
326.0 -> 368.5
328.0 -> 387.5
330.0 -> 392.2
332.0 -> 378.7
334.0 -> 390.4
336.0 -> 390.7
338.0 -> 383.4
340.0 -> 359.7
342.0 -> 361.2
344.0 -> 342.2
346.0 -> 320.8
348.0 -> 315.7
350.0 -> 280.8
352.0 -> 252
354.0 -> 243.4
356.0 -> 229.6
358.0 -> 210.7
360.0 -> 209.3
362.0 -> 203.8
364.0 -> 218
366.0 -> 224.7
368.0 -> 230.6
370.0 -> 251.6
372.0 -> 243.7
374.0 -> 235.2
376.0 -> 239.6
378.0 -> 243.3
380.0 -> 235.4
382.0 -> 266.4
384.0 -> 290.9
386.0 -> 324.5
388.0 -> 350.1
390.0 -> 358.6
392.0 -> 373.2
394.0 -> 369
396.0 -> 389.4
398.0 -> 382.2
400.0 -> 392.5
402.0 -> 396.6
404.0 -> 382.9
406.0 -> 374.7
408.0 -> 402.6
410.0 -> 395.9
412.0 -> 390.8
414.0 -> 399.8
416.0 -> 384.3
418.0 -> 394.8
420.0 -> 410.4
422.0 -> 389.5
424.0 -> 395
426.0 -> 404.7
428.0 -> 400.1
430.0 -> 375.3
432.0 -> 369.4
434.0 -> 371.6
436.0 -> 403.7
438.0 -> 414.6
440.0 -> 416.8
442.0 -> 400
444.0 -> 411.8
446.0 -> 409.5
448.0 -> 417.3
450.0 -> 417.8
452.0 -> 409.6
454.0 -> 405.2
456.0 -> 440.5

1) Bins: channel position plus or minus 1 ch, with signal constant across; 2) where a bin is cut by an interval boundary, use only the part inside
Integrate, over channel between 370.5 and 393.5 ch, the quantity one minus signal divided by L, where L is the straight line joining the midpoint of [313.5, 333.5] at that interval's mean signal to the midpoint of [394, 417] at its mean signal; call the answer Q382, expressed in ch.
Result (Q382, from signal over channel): 6.0 ch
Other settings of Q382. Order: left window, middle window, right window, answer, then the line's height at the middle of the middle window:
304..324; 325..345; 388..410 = 0.77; 391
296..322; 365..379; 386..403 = 5.18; 378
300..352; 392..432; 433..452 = 0.81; 398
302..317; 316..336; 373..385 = -1.69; 359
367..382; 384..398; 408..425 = -2.54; 302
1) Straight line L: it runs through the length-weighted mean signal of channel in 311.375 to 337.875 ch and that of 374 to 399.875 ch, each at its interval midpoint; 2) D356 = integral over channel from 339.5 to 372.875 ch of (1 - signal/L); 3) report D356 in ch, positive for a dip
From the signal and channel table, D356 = 8.6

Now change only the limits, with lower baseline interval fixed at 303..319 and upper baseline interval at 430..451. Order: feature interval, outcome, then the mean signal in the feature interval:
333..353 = 2.9 ch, 340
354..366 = 5.4 ch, 218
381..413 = 2.8 ch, 365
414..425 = 0.2 ch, 395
